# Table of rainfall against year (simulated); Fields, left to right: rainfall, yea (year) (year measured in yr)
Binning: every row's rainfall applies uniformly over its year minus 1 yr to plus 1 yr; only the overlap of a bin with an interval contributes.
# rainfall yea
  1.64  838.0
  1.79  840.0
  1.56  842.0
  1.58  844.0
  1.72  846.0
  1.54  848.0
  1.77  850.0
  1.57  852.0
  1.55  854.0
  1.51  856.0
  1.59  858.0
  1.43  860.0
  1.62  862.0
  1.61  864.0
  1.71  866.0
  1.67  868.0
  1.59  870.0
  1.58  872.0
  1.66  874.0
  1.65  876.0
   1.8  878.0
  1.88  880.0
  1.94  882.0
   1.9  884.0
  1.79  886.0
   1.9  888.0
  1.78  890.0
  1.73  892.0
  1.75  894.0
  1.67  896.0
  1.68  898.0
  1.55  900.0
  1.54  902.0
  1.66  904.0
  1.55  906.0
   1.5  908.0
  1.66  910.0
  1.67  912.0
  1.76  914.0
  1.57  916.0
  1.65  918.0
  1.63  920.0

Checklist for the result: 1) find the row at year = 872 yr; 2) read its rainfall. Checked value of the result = 1.58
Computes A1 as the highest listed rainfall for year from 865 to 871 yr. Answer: 1.71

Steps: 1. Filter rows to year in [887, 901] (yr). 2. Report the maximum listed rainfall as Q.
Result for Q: 1.9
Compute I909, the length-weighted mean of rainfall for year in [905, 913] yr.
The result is 1.59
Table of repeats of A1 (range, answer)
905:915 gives 1.76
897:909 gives 1.68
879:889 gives 1.94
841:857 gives 1.77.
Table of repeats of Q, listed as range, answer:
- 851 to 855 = 1.57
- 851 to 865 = 1.62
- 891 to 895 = 1.75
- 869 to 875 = 1.66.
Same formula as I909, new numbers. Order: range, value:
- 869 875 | 1.61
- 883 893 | 1.82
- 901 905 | 1.6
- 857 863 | 1.55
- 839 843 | 1.68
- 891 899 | 1.71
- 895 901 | 1.63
